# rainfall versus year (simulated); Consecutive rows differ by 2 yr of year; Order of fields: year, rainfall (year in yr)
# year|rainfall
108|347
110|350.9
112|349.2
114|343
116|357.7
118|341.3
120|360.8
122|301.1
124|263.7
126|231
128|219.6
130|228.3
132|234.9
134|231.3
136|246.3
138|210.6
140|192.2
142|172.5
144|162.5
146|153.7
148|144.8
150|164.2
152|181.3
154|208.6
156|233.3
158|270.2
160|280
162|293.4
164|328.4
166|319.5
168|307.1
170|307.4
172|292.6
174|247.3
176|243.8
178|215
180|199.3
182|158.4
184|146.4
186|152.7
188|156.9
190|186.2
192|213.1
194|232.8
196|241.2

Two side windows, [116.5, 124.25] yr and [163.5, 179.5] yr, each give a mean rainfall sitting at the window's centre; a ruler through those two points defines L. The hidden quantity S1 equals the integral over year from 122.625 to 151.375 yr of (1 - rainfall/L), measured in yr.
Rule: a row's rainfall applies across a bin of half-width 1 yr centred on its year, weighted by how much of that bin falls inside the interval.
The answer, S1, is 9.8 yr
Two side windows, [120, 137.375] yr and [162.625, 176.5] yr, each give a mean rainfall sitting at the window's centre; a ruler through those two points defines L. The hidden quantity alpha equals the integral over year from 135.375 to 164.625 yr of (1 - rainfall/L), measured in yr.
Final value 6.4 yr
